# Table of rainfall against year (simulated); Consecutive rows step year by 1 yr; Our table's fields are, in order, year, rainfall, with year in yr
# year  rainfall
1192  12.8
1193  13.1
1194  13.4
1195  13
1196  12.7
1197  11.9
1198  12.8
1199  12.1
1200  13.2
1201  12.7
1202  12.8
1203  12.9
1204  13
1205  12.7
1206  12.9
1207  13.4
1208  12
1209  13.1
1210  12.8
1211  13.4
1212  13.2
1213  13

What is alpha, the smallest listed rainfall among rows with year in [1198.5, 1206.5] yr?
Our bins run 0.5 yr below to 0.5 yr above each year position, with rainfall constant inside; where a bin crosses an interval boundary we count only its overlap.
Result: 12.1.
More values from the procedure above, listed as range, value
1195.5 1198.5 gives 11.9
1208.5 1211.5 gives 12.8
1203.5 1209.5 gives 12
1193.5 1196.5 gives 12.7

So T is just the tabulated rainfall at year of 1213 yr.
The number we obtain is 13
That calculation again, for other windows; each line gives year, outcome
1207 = 13.4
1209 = 13.1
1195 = 13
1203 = 12.9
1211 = 13.4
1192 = 12.8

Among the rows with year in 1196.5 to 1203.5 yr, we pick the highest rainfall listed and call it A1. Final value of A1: 13.2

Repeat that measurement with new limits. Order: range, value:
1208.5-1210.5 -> 13.1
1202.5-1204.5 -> 13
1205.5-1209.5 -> 13.4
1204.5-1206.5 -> 12.9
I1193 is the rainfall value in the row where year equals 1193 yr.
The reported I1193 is 13.1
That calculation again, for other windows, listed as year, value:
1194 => 13.4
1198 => 12.8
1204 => 13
